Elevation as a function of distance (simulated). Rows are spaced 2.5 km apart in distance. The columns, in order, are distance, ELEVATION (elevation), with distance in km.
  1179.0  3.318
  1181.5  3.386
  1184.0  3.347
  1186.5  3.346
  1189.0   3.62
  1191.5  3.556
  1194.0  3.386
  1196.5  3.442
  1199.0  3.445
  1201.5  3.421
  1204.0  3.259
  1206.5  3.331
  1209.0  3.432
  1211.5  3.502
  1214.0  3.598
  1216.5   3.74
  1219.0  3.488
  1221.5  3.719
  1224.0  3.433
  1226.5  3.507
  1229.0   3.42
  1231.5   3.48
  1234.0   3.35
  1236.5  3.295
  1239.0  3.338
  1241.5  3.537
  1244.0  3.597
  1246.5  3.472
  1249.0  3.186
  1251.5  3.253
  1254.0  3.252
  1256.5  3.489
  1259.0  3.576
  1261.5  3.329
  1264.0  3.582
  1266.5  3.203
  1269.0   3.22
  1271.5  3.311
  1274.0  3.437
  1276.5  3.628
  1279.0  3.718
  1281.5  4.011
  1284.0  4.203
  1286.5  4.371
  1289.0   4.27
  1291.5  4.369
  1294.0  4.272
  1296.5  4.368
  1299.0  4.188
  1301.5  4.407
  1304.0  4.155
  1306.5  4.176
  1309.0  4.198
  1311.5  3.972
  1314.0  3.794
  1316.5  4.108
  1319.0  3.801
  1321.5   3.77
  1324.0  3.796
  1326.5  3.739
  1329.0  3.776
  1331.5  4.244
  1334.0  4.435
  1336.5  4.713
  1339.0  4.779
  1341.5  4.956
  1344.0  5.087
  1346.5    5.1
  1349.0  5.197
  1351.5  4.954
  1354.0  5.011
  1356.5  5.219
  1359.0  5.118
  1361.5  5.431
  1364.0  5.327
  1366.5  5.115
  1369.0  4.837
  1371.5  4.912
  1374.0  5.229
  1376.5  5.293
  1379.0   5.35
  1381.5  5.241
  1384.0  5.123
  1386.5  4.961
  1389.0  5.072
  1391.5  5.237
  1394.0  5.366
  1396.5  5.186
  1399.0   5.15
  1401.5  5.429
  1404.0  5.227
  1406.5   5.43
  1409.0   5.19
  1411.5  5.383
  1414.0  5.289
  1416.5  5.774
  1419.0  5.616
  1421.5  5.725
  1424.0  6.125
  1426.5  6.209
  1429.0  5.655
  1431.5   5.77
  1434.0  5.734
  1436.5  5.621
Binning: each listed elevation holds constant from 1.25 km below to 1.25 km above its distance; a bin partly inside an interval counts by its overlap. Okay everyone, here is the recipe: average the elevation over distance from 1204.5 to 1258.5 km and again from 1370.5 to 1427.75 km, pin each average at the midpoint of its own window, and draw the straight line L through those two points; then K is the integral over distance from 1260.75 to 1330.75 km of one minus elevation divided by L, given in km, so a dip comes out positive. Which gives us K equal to 4.63 km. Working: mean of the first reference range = 3.45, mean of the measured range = 3.91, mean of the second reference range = 5.37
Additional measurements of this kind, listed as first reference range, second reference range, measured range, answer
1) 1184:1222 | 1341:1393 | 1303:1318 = 1.65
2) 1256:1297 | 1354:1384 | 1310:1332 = 2.82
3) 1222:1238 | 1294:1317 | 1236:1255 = 1.09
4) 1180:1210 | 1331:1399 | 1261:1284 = 3.49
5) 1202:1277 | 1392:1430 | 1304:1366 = 0.99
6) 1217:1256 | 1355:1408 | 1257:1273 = 1.69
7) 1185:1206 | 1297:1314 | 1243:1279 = 4.29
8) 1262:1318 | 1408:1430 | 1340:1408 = -1.49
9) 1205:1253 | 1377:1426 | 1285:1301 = -0.55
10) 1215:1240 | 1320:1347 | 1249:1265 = 1.44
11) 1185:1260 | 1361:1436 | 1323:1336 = 1.64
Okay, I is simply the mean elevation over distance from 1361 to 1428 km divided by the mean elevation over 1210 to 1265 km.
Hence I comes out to 1.5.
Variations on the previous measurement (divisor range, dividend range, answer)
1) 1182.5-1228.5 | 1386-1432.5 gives 1.57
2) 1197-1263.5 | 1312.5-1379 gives 1.36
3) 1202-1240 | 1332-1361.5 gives 1.43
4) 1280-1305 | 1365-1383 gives 1.21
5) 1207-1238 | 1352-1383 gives 1.48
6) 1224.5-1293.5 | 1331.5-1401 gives 1.42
